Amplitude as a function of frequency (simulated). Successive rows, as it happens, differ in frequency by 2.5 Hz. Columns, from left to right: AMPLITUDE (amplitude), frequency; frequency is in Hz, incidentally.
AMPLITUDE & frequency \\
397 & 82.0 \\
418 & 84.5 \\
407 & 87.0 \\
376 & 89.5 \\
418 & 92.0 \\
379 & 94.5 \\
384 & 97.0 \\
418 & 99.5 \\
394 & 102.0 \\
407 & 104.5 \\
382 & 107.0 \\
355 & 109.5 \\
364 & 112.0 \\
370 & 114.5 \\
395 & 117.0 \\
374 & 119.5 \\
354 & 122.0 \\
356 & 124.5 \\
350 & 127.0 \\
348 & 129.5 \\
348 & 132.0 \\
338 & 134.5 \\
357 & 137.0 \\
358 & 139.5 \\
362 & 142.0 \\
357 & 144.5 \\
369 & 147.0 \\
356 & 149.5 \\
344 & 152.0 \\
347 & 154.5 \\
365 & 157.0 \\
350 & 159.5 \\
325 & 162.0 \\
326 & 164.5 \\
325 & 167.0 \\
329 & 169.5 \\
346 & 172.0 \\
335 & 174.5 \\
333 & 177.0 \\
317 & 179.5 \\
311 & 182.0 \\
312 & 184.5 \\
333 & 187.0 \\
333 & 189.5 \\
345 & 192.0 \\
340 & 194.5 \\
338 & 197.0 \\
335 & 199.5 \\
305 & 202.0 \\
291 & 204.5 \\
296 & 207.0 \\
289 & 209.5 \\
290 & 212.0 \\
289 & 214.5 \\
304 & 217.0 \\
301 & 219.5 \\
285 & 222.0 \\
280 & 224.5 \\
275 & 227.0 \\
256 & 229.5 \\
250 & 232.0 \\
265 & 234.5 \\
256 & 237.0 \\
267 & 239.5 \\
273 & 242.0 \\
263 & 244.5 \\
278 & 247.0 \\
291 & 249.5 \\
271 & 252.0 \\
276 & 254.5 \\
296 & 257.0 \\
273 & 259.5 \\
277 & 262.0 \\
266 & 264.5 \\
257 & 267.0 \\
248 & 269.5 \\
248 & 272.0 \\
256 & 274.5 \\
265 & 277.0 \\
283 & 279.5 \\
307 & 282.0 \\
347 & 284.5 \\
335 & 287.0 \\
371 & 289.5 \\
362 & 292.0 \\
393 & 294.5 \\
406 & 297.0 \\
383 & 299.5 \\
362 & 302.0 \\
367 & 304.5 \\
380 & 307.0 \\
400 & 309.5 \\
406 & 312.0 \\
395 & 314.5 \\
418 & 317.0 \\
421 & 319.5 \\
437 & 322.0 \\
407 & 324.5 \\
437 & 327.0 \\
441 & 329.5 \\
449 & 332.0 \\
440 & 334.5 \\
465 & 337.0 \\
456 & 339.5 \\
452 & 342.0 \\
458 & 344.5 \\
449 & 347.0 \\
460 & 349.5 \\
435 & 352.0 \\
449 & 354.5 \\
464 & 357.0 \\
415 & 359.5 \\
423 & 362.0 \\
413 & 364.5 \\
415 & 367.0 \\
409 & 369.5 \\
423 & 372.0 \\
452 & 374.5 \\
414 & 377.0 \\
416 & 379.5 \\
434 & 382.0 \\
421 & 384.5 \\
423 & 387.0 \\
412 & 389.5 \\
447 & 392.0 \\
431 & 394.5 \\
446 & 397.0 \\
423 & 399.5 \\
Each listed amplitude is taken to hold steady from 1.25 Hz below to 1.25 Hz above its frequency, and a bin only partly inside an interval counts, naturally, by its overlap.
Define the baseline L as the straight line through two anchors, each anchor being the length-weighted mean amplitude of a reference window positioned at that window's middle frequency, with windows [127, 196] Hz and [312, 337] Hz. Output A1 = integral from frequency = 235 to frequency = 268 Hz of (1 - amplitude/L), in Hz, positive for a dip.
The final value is 9.9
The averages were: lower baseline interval 341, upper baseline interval 428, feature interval 273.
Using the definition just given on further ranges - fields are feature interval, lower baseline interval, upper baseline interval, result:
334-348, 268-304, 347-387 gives -2.03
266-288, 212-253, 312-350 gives 4.22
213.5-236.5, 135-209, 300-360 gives 5.56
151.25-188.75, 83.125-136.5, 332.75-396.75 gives 5.57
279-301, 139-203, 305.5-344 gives 2.74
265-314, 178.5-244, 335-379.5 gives 5.07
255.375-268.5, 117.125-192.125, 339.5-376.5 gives 4.00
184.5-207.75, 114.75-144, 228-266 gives -1.15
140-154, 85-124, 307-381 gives 1.29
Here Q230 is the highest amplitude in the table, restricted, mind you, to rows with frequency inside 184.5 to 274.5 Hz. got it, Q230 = 345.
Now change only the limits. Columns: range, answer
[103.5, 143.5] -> 407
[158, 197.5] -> 350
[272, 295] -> 393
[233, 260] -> 296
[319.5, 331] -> 441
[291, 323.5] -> 437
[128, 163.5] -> 369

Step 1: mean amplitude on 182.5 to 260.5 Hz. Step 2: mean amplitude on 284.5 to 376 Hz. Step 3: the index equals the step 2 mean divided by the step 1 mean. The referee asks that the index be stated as 1.43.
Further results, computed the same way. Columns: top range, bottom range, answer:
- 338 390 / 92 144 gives 1.17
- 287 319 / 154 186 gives 1.16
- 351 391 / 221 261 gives 1.57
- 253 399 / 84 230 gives 1.13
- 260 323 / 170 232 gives 1.11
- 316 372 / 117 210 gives 1.29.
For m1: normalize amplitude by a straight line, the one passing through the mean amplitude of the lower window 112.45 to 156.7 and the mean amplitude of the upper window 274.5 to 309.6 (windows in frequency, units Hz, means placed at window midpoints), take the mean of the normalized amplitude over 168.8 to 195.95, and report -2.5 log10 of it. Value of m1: 0.079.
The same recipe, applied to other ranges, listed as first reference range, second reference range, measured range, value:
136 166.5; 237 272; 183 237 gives 0.02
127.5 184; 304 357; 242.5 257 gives 0.37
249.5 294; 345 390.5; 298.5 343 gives -0.15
